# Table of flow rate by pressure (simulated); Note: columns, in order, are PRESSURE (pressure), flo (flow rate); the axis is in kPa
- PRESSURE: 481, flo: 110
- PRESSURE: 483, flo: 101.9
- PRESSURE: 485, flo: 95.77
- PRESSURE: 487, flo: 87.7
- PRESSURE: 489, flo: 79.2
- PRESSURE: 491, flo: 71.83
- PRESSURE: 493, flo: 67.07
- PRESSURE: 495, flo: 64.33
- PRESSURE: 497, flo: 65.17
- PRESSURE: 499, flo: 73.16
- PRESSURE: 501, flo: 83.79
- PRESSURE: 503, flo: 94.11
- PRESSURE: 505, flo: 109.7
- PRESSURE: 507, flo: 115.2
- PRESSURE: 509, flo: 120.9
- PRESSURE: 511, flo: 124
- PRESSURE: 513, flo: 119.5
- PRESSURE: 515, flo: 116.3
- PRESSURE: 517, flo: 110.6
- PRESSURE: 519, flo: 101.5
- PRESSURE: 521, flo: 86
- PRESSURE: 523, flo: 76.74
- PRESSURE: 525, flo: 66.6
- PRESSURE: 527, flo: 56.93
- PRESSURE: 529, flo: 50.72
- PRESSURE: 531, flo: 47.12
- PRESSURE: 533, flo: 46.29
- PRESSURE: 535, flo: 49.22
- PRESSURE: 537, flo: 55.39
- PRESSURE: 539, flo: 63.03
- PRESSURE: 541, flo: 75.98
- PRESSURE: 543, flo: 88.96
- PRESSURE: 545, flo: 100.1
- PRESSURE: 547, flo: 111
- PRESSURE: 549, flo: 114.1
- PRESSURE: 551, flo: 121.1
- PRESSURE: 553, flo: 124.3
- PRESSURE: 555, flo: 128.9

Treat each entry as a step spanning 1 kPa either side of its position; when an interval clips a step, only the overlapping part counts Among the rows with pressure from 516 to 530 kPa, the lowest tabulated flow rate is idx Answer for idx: 50.72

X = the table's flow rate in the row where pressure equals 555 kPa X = 128.9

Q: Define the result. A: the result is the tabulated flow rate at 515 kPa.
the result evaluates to 116.3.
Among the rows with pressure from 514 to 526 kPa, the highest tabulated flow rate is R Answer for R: 116.3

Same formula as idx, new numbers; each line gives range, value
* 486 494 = 67.07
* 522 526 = 66.6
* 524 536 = 46.29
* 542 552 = 88.96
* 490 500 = 64.33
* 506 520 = 101.5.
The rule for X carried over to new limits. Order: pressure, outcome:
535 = 49.22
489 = 79.2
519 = 101.5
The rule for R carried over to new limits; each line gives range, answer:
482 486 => 101.9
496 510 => 120.9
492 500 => 73.16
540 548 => 111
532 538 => 55.39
